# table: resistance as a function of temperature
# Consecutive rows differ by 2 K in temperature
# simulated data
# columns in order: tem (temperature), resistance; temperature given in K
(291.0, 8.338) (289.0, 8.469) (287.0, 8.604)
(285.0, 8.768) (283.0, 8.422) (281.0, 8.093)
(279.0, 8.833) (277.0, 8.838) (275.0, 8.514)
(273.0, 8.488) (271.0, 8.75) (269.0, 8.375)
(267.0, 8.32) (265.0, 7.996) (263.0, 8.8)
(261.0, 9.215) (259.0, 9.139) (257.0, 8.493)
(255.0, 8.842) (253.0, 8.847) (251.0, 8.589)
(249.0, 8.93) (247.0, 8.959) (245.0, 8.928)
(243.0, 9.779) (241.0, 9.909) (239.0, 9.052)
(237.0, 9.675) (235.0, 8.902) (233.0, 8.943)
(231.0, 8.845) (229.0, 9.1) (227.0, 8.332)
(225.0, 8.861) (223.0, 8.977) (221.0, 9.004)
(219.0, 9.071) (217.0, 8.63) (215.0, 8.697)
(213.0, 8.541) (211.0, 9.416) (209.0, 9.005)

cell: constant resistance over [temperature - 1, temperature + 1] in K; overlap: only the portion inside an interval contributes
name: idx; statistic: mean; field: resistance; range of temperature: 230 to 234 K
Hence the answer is 8.89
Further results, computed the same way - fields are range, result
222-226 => 8.92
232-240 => 9.14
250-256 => 8.76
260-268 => 8.58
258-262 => 9.18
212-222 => 8.79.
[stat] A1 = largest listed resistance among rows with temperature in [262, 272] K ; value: 8.8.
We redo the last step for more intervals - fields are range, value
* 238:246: 9.909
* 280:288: 8.768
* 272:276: 8.514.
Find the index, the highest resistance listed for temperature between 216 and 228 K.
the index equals 9.071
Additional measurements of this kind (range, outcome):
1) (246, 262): 9.215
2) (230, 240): 9.675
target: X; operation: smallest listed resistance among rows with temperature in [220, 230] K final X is 8.332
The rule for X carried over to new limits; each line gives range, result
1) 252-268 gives 7.996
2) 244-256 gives 8.589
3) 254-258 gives 8.493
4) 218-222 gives 9.004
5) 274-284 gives 8.093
